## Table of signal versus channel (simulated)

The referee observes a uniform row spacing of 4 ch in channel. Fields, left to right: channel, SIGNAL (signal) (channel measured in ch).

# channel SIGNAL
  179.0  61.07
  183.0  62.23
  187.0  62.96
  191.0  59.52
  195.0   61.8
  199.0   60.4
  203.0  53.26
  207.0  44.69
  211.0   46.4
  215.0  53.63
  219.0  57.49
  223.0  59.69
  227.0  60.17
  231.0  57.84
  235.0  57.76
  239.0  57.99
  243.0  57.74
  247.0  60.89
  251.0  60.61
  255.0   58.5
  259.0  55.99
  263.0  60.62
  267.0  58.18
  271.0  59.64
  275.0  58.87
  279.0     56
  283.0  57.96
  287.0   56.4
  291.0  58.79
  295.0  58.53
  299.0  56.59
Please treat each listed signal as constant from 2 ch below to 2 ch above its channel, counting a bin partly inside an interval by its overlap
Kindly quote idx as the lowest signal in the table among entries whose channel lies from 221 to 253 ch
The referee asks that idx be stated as 57.74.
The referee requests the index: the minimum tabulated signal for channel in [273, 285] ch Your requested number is 56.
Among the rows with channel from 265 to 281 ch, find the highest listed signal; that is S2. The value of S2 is 59.64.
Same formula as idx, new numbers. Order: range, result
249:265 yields 55.99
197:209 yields 44.69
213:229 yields 53.63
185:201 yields 59.52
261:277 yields 58.18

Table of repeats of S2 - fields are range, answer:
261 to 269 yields 60.62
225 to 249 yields 60.89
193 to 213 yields 61.8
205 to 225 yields 59.69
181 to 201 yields 62.96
